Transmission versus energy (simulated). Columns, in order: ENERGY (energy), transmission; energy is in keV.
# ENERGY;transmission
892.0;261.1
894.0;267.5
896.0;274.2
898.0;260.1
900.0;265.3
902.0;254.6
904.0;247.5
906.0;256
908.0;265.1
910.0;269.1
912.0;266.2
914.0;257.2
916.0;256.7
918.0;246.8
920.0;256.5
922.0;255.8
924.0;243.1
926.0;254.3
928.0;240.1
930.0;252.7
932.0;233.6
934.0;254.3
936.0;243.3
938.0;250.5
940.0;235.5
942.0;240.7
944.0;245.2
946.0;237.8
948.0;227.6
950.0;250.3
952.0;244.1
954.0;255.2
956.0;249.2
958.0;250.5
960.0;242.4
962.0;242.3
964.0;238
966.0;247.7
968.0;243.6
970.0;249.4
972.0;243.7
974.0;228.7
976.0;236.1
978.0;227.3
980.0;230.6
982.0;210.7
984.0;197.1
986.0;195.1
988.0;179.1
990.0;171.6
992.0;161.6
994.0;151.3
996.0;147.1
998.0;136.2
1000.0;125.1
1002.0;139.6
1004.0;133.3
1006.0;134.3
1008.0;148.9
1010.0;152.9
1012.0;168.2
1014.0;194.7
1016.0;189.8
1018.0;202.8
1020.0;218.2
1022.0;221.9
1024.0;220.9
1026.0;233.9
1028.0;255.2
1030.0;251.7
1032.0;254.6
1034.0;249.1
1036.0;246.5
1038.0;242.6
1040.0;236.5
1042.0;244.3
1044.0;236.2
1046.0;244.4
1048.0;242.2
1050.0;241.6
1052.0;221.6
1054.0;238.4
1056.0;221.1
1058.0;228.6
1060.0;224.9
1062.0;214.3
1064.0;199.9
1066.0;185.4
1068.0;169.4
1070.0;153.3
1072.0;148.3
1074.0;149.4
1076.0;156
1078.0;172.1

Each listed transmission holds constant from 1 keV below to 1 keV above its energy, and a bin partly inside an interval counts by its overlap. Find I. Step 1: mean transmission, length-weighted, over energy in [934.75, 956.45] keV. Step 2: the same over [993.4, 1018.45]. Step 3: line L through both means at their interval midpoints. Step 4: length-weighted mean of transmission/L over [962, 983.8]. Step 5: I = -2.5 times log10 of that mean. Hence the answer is -0.155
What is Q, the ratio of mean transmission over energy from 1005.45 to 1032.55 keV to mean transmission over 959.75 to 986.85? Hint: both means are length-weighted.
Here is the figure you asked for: 0.9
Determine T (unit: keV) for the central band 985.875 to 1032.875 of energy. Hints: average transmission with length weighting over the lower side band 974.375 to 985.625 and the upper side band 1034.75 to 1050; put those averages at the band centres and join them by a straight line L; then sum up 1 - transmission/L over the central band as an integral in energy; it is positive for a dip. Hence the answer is 9.8 keV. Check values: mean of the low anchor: 219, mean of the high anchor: 242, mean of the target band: 182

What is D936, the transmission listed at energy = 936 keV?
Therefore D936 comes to 243.3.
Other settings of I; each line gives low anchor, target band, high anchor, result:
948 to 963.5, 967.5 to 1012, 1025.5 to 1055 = 0.32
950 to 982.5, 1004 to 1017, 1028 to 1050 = 0.44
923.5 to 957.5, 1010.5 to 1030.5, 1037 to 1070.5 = 0.07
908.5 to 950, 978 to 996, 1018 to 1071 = 0.26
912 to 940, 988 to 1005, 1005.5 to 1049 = 0.47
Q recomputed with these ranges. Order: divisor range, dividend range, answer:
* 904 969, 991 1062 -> 0.82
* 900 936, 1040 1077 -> 0.82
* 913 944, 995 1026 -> 0.69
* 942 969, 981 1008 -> 0.65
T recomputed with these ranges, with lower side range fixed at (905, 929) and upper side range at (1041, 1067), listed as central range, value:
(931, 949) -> 0.7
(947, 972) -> 0.2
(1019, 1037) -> -0.6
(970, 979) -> 0.3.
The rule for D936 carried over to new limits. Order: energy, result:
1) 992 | 161.6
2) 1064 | 199.9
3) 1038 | 242.6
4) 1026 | 233.9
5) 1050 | 241.6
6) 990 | 171.6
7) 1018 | 202.8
